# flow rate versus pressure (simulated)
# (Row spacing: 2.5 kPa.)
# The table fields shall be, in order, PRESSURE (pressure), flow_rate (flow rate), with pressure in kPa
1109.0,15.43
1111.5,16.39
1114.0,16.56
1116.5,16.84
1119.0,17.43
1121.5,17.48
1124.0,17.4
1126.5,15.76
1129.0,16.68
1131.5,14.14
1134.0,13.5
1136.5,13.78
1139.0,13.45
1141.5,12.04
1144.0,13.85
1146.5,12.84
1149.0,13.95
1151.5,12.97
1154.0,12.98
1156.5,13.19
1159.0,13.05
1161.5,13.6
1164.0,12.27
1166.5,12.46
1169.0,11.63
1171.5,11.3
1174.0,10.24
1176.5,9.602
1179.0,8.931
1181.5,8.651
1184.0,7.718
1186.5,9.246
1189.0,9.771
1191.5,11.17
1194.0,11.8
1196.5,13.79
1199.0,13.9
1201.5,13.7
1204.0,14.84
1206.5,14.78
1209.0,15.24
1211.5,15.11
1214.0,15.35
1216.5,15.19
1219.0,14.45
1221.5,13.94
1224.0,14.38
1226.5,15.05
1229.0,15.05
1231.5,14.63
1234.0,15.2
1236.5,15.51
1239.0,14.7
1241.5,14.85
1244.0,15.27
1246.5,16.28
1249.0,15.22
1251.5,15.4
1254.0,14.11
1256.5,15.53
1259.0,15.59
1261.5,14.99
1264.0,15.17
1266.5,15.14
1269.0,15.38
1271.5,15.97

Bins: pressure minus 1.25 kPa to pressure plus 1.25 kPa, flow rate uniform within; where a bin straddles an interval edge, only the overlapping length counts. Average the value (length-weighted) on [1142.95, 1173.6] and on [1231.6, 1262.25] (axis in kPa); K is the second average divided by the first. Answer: 1.2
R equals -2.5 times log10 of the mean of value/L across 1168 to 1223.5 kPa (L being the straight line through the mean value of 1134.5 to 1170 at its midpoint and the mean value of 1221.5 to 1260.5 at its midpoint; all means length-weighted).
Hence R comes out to 0.15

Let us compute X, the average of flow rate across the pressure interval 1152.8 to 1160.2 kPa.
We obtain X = 13.1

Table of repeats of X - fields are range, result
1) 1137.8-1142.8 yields 12.7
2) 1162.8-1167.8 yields 12.4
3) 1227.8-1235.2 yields 15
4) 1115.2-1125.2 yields 17.3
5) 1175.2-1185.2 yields 8.74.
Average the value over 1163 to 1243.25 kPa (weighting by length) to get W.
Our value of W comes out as 13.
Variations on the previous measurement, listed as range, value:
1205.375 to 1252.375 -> 15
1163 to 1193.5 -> 10.3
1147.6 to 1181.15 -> 11.9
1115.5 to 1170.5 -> 14.1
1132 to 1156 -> 13.3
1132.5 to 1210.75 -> 12.3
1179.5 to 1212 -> 12.1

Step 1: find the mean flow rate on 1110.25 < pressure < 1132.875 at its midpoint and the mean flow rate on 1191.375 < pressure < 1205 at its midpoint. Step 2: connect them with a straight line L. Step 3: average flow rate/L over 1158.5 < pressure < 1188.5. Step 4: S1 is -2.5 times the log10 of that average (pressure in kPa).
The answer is 0.33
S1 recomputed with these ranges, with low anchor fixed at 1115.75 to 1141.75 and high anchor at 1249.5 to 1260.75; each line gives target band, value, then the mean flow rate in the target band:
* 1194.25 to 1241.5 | 0.04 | 14.7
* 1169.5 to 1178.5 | 0.42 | 10.4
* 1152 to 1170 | 0.20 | 12.8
